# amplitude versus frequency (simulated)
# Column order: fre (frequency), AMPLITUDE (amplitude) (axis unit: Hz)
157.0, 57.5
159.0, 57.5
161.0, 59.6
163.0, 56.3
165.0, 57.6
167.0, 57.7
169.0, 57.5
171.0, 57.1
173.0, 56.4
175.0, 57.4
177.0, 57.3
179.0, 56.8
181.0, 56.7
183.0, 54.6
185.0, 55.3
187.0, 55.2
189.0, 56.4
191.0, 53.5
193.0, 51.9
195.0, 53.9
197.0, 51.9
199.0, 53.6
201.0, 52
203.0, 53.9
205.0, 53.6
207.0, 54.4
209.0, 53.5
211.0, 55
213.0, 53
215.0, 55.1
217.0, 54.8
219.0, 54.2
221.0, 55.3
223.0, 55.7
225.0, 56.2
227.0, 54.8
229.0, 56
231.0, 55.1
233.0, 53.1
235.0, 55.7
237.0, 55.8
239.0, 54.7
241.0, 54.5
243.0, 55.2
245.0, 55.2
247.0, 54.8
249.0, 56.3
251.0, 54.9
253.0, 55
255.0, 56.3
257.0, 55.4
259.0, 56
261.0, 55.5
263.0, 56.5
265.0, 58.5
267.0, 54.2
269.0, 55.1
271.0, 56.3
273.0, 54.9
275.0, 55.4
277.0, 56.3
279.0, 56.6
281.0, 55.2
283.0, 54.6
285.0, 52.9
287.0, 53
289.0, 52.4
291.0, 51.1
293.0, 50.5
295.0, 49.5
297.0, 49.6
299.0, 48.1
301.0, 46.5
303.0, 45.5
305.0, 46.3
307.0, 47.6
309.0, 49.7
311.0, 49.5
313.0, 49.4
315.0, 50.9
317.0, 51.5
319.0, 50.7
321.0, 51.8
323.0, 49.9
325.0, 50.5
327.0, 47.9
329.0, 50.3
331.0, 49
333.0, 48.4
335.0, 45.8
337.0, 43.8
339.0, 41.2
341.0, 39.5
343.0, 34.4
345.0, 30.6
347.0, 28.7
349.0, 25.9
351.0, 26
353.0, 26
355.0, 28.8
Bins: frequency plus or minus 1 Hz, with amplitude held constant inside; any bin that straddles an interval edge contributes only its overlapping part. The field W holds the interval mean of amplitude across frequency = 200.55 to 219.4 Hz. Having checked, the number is 54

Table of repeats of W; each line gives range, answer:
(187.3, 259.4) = 54.6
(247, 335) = 52.2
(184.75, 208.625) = 53.7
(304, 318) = 49.3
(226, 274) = 55.4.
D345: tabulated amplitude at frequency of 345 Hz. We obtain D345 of 30.6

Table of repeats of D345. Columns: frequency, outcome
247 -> 54.8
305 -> 46.3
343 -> 34.4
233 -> 53.1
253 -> 55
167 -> 57.7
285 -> 52.9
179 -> 56.8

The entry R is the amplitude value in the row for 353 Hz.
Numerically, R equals 26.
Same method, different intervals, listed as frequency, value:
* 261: 55.5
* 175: 57.4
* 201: 52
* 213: 53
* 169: 57.5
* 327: 47.9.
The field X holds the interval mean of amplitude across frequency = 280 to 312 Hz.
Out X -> 50.1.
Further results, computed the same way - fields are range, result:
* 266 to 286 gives 55.1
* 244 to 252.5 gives 55.3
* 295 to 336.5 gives 48.9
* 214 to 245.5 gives 55.1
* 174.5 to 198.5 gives 55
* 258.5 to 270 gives 56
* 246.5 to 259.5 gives 55.5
